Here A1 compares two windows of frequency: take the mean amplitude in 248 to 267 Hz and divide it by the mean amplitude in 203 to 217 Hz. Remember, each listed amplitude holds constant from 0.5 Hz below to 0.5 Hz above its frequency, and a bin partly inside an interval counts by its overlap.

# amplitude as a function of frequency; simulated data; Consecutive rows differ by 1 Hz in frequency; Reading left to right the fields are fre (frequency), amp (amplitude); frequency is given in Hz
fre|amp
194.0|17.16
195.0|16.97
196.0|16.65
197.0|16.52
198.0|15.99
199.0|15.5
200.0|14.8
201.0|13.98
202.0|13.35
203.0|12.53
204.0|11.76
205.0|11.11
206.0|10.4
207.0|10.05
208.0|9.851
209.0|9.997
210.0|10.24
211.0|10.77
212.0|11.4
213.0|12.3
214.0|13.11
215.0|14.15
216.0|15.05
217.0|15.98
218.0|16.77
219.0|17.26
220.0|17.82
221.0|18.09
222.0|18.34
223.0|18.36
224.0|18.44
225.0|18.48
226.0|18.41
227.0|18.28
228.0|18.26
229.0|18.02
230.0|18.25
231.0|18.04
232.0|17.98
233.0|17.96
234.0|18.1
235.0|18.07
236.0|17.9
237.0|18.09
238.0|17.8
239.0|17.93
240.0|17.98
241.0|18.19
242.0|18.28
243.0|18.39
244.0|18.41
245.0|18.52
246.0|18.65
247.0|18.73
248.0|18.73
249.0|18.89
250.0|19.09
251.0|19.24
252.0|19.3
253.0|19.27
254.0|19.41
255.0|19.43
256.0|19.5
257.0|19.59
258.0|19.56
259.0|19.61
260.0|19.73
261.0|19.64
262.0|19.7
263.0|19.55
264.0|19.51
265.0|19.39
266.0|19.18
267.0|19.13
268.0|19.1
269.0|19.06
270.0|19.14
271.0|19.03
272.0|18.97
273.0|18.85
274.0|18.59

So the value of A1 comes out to 1.65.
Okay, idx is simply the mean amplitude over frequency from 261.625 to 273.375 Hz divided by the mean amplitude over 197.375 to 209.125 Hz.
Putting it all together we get 1.53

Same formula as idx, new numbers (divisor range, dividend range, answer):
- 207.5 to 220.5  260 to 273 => 1.43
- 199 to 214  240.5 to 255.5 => 1.60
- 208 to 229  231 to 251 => 1.18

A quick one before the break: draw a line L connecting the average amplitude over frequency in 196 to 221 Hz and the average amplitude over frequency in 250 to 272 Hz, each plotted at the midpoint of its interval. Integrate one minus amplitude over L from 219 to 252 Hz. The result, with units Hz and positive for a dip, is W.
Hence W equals -3.7 Hz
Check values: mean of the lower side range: 13.5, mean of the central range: 18.3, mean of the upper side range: 19.4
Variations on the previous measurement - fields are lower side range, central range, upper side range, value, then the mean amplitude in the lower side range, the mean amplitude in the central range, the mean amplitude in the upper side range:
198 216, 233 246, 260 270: -1.5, 12.3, 18.2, 19.4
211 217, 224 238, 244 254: -1.9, 13.2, 18.1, 18.9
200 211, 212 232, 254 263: -4.1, 11.5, 16.9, 19.6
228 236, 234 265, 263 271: -0.4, 18.1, 18.9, 19.2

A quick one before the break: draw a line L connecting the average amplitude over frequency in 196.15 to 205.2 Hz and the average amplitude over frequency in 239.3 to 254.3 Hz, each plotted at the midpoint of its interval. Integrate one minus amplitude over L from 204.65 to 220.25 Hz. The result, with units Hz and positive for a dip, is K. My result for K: 2.6 Hz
